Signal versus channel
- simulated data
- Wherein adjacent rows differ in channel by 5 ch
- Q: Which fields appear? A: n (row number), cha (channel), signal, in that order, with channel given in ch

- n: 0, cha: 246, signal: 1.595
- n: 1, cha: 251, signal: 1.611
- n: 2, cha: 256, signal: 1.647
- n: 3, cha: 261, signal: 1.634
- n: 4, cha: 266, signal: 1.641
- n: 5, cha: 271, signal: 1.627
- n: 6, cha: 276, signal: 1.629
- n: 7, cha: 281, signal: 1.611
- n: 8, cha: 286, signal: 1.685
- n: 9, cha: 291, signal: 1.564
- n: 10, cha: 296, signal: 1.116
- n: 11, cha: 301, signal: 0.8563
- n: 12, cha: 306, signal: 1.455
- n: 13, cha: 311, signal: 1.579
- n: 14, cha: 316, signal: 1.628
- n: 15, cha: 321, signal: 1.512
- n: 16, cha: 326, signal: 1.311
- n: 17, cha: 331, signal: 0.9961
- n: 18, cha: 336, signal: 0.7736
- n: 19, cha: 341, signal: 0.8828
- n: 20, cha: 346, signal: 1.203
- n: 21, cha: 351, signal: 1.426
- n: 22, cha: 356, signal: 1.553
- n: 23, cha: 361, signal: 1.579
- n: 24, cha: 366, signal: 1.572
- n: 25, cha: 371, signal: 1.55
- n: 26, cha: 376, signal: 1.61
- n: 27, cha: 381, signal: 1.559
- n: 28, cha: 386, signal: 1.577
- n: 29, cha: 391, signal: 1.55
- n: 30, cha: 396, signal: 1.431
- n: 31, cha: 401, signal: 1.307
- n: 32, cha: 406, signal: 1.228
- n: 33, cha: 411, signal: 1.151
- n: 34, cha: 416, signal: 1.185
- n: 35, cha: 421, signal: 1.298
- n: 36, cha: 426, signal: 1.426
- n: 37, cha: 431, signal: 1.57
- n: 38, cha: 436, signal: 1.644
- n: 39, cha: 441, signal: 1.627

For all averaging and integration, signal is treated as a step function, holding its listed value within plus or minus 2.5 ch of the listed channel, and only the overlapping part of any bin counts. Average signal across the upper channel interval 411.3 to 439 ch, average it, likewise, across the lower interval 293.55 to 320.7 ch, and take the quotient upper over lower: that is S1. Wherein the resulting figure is 1.05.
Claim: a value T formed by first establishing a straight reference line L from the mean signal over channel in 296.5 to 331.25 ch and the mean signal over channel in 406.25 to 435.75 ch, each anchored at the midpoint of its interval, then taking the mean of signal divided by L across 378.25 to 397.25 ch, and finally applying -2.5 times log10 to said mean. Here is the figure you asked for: -0.15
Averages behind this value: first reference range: 1.34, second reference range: 1.34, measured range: 1.54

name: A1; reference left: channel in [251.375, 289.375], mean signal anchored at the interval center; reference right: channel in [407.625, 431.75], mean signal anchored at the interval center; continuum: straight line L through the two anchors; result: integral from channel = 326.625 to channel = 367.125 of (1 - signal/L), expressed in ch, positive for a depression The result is 6.1 ch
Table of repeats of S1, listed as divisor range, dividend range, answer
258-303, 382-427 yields 0.91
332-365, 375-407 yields 1.19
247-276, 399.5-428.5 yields 0.78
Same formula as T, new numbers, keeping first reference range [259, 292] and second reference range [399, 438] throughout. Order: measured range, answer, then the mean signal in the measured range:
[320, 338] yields 0.329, 1.13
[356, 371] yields -0.080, 1.57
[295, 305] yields 0.458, 1.04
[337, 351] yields 0.349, 1.08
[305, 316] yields 0.007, 1.55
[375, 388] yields -0.114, 1.58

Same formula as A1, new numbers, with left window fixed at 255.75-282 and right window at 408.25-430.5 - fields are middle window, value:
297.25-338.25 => 7.0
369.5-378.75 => -1.3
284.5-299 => 1.5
